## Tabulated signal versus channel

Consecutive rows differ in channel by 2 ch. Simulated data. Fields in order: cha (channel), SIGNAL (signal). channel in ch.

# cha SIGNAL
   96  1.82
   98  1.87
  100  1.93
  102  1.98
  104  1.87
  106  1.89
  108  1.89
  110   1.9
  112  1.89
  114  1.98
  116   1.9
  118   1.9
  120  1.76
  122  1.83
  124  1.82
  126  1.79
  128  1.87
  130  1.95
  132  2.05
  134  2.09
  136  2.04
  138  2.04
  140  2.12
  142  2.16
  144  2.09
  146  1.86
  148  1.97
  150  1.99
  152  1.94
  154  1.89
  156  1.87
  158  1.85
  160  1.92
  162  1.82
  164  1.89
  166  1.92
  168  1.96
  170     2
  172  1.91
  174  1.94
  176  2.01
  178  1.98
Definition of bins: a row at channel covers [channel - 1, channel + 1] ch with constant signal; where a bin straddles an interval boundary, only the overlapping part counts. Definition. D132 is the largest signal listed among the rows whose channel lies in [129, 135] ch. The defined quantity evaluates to 2.09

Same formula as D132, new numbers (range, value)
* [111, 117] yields 1.98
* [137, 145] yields 2.16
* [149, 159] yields 1.99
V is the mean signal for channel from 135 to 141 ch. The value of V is 2.07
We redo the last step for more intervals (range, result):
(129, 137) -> 2.03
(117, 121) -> 1.83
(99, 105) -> 1.93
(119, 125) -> 1.8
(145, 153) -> 1.94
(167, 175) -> 1.95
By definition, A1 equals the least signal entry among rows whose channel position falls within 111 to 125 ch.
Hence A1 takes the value 1.76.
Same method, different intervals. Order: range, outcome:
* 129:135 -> 1.95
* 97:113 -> 1.87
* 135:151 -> 1.86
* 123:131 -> 1.79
